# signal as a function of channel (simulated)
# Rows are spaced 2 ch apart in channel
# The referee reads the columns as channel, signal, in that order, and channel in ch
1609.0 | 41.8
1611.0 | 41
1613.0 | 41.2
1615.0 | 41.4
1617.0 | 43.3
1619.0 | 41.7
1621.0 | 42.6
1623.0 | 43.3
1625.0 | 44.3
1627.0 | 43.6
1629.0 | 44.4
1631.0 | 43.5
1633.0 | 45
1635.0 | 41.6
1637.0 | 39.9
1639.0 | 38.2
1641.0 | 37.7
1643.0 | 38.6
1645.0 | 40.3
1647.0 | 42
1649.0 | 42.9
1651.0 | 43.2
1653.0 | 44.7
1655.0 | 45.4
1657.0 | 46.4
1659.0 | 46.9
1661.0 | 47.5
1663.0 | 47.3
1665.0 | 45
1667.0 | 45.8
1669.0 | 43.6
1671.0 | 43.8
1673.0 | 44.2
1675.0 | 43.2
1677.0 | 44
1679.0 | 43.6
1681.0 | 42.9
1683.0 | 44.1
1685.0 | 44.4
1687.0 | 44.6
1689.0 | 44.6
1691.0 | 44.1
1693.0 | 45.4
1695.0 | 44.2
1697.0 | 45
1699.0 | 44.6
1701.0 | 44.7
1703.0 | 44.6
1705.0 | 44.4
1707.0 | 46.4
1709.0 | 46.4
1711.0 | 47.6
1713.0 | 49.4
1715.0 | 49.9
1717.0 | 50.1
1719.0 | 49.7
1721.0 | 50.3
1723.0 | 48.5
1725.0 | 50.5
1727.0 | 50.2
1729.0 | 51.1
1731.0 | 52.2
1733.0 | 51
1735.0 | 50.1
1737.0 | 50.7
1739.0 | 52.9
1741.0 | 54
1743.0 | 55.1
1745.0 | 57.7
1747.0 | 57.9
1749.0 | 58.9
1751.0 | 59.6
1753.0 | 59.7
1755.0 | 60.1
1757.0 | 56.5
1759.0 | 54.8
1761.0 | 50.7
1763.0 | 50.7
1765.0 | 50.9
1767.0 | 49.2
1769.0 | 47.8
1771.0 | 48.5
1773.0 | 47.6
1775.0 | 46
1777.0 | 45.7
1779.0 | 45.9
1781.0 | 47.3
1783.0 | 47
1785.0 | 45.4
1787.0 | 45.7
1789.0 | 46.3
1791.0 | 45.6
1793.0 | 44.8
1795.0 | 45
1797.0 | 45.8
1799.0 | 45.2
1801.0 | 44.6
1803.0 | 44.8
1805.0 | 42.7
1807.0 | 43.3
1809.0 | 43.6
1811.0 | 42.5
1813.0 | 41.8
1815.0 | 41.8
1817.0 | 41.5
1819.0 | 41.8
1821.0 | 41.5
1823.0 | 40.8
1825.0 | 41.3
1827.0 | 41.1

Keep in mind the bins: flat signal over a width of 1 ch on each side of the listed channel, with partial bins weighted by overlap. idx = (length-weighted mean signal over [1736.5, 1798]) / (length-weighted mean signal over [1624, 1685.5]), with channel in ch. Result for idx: 1.17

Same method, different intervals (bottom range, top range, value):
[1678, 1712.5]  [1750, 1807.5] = 1.08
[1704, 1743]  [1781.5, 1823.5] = 0.88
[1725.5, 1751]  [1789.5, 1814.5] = 0.82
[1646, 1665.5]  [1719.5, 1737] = 1.12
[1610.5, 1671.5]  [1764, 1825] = 1.04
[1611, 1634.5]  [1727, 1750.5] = 1.25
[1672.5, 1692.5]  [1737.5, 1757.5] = 1.30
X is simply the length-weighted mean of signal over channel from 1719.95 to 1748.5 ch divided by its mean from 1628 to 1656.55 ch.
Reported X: 1.2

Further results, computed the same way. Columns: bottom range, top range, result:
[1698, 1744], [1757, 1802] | 0.96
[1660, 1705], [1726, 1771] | 1.20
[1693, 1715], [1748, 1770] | 1.19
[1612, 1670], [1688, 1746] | 1.13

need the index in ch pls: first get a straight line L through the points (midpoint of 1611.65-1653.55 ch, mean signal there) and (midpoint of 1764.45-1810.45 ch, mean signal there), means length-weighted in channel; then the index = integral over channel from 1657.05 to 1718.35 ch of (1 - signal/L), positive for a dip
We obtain -2.9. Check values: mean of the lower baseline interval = 42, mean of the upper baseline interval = 45.9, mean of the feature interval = 45.4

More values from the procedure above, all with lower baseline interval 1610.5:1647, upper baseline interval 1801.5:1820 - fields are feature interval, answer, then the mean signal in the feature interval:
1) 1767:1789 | -2.2 ch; 46.8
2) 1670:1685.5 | -0.6 ch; 43.8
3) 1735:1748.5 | -3.9 ch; 54.5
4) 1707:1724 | -2.7 ch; 48.8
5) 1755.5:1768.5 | -3.0 ch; 52.3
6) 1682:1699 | -1.0 ch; 44.6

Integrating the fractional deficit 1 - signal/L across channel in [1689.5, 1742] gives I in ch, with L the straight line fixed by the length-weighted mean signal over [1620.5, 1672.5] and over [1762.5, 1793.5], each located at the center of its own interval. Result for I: -3.4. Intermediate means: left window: 43.4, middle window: 48.3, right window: 47.1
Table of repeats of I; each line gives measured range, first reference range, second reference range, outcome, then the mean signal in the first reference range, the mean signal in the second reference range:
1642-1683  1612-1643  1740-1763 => 1.80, 42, 56.6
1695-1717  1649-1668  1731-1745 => 1.54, 45.6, 52.7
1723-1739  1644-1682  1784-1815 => -2.32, 44.4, 44.4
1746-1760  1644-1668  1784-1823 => -4.47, 44.8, 43.8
